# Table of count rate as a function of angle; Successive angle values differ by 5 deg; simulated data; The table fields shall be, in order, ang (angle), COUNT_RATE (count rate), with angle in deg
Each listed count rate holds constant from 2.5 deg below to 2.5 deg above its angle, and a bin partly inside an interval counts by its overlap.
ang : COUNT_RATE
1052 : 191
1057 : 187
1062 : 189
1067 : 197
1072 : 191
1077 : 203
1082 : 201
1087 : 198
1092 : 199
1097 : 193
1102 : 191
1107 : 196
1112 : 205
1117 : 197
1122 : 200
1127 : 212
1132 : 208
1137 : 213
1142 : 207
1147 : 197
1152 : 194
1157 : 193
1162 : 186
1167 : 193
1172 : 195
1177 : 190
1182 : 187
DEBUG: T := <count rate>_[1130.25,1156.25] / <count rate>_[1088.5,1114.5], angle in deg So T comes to 1.03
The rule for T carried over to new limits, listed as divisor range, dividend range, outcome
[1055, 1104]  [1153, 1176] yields 0.98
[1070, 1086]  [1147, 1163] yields 0.97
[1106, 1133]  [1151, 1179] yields 0.94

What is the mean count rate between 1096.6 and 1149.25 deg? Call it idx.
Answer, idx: 202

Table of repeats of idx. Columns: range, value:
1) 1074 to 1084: 202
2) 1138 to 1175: 196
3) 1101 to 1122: 198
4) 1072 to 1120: 198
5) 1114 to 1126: 200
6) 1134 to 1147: 207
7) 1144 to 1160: 195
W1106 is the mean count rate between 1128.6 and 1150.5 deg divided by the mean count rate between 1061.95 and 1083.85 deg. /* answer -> 1.05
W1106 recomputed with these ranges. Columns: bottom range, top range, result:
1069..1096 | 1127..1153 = 1.04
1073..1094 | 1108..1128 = 1.01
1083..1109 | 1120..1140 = 1.06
